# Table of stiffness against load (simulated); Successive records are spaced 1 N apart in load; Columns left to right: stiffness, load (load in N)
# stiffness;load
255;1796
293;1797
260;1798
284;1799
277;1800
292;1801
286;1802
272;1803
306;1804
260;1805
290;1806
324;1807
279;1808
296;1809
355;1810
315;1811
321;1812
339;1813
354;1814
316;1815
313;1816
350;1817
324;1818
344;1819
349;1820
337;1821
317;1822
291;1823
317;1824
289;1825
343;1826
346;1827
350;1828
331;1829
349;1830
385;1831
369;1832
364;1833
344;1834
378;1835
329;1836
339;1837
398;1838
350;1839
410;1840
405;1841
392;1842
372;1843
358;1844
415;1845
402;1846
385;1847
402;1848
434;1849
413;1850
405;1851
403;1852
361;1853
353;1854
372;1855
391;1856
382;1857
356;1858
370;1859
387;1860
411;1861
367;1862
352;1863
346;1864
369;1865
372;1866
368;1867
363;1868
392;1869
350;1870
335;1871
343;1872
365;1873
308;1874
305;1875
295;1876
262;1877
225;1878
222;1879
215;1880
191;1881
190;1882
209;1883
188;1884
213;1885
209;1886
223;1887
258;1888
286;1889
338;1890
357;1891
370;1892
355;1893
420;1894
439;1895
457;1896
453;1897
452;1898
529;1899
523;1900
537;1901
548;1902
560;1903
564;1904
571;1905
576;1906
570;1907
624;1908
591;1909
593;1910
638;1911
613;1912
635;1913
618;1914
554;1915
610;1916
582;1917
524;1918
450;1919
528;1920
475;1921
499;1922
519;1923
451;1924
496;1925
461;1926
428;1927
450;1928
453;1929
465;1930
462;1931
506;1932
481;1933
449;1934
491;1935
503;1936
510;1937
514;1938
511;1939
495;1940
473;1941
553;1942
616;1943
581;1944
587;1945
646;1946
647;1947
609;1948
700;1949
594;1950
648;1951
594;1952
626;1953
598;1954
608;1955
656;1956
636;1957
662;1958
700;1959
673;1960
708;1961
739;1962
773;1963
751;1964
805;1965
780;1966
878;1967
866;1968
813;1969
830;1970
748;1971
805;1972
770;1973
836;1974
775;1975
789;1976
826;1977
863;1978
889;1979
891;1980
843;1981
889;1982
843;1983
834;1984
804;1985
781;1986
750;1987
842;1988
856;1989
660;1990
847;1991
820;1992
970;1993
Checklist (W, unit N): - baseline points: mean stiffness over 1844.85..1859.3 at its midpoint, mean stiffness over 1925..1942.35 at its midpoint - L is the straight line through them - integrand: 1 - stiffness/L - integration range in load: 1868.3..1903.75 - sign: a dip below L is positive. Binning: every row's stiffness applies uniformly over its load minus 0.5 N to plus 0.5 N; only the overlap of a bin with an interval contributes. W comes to 7.2 N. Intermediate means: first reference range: 389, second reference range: 482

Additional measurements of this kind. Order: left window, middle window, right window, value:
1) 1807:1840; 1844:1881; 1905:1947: 5.0 N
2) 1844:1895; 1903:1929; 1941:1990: -1.0 N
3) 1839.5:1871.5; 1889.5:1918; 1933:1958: -2.1 N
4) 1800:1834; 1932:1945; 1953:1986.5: 3.2 N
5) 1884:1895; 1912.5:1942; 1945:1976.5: 0.6 N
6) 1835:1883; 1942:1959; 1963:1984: 2.4 N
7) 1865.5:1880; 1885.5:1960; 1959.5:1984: 5.1 N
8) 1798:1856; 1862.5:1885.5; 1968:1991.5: 9.0 N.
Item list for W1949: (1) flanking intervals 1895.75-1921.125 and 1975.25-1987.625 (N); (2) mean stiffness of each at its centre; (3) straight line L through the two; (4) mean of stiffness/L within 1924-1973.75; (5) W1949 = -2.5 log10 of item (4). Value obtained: 0.16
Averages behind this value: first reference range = 555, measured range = 619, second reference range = 832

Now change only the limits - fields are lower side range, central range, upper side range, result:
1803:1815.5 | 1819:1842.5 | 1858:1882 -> -0.115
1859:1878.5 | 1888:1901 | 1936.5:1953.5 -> 0.033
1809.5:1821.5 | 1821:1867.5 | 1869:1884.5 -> -0.209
